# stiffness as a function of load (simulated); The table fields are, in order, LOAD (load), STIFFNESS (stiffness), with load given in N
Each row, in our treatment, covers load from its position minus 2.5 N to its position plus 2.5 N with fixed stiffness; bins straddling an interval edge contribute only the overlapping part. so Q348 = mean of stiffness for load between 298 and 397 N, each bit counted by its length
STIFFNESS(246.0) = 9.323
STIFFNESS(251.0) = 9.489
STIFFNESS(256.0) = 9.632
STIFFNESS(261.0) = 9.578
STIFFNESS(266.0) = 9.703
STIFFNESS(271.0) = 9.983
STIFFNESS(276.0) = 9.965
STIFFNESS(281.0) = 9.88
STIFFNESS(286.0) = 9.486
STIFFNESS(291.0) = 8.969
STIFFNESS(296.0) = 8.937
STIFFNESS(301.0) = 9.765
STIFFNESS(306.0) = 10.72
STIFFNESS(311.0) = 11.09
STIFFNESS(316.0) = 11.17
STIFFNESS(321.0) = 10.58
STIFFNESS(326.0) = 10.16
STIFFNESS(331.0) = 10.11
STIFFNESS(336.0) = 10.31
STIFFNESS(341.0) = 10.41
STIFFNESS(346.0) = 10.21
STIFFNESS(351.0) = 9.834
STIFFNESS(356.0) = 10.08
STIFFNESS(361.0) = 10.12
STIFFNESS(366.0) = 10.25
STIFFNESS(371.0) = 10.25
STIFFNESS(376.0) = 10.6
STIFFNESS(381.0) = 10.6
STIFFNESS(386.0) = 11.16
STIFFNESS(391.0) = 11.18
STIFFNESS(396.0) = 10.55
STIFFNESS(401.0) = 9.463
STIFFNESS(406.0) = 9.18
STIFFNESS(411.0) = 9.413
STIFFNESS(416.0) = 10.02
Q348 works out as 10.4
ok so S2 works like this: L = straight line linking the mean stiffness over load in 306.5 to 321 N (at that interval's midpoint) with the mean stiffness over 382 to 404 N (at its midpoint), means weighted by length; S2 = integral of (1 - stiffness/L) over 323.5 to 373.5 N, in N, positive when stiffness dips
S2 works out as 2.9 N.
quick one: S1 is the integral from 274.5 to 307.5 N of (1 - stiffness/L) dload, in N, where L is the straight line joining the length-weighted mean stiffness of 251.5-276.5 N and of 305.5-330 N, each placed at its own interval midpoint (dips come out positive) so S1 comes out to 1.9 N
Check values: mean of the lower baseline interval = 9.73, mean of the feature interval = 9.63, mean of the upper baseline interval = 10.7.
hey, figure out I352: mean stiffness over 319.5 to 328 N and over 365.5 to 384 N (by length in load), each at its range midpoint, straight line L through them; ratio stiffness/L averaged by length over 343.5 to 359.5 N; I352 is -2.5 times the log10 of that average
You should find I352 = 0.04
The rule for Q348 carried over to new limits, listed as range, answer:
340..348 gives 10.3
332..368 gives 10.2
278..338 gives 10.1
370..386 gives 10.6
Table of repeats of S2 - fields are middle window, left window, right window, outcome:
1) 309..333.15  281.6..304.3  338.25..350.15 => -1.88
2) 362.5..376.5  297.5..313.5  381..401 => 0.44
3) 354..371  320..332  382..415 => 0.09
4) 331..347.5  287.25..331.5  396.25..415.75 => -0.52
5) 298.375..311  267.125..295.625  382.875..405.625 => -0.79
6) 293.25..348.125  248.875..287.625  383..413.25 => -2.25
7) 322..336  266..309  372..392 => -0.01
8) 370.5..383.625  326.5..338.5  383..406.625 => -0.23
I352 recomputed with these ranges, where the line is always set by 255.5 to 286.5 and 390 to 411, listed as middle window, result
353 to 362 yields -0.02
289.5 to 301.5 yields 0.07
